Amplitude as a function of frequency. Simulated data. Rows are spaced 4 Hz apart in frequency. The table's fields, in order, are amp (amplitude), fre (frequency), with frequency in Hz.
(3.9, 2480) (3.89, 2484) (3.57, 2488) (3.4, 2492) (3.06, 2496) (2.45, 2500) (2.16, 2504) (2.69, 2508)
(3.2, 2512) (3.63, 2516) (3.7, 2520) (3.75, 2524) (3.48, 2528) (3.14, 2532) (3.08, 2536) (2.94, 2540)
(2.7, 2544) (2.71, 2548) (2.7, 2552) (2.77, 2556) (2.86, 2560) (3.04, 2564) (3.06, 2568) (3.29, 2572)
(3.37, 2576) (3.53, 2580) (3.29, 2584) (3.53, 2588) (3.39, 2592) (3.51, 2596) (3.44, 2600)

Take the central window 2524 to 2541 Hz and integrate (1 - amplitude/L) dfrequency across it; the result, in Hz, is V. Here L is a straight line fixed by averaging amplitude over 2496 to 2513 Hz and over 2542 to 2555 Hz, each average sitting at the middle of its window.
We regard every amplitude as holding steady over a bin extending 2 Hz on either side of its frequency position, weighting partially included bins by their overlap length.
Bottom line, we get -3.5 Hz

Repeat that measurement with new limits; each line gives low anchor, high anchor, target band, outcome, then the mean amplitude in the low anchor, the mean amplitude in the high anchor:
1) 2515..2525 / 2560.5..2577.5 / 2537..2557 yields 3.64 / 3.69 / 3.16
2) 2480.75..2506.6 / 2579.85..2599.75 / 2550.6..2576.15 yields 2.74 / 3.12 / 3.44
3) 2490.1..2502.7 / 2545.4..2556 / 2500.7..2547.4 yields -4.75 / 2.92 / 2.72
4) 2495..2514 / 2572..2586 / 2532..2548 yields 0.57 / 2.69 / 3.38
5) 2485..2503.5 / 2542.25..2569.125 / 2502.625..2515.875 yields 0.77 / 3.08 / 2.83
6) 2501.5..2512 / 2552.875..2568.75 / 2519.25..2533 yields -4.28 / 2.57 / 2.91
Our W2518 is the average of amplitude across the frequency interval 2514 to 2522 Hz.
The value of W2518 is 3.67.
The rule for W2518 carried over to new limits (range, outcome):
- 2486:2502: 3.12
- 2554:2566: 2.89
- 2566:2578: 3.24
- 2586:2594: 3.46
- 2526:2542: 3.16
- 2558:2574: 3.06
